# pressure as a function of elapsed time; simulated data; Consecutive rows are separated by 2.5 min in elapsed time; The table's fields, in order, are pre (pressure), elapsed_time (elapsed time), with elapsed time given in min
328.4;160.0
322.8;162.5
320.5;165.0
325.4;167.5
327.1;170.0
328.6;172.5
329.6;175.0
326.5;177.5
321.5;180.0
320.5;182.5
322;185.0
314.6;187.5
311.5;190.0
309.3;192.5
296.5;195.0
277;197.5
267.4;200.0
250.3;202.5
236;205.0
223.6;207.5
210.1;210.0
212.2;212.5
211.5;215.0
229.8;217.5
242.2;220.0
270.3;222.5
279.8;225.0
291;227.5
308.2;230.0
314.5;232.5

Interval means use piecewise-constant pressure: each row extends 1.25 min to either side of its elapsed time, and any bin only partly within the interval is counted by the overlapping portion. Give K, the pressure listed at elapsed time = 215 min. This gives 211.5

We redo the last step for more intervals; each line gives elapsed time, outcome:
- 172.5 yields 328.6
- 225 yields 279.8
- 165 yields 320.5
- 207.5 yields 223.6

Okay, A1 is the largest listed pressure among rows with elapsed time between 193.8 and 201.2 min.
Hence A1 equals 296.5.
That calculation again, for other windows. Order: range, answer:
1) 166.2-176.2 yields 329.6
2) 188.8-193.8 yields 311.5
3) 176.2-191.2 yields 326.5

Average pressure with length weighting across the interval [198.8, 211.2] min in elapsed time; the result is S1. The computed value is 237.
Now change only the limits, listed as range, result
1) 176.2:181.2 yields 324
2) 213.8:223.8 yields 239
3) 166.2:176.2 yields 328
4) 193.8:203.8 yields 272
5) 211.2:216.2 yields 212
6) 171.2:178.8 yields 328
